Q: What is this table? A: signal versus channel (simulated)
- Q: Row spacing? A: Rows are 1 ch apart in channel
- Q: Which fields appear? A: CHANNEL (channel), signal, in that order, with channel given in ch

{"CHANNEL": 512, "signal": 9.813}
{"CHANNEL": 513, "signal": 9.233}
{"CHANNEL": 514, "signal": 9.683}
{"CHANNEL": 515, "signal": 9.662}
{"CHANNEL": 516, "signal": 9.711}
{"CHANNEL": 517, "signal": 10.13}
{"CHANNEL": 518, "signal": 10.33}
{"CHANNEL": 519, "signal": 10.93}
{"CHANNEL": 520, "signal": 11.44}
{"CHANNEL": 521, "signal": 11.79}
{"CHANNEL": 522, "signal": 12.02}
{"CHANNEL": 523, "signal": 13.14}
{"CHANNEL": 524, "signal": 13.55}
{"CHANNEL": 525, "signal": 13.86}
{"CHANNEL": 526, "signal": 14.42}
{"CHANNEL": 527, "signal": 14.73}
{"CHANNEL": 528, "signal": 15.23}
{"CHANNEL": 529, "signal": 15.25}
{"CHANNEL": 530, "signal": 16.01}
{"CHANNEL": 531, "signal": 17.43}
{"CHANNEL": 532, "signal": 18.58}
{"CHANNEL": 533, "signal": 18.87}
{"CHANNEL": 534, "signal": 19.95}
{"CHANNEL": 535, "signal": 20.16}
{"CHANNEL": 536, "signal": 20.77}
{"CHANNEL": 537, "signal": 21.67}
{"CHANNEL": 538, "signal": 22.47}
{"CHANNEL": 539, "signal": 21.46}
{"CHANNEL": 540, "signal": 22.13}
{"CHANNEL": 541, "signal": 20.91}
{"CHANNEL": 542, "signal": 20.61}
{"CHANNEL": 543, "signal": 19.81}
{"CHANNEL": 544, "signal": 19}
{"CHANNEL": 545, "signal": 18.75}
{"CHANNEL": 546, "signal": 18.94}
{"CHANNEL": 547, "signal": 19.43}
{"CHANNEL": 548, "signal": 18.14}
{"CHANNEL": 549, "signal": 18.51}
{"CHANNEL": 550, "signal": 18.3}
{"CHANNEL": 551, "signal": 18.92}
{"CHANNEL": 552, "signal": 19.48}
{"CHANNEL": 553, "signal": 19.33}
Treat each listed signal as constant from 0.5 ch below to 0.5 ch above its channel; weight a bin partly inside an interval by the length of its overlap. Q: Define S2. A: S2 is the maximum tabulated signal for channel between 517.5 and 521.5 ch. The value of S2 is 11.79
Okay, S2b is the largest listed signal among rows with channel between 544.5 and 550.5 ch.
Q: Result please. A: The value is 19.43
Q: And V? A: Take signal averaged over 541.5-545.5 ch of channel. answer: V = 19.5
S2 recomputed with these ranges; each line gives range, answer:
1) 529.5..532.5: 18.58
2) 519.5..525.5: 13.86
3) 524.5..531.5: 17.43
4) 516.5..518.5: 10.33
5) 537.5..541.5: 22.47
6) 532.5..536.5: 20.77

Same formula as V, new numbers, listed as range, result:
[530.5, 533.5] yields 18.3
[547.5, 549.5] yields 18.3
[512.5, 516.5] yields 9.57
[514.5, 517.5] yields 9.83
